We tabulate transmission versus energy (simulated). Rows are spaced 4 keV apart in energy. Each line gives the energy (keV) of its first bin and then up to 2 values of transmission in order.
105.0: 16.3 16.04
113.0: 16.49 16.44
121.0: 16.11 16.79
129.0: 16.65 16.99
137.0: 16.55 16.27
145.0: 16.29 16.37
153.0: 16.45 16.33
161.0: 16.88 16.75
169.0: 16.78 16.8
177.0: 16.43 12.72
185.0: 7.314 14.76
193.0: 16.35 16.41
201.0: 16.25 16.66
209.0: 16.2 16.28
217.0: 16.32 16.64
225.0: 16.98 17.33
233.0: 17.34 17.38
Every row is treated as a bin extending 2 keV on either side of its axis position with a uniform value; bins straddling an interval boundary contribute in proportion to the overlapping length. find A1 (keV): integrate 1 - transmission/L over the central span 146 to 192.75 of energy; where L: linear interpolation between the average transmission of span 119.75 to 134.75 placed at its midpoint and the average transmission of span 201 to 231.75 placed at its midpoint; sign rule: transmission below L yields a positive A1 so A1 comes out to 3.8 keV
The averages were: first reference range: 16.7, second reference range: 16.6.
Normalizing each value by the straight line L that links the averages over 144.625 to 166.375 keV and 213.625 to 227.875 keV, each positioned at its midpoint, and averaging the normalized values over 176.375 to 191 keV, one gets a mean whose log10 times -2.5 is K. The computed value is 0.31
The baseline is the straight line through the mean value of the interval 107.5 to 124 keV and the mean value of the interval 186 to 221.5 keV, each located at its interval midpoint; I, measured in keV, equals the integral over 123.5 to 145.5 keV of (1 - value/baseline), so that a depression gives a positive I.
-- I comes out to -0.5 keV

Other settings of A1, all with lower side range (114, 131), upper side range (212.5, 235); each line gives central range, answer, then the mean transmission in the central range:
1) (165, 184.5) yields 1.8 keV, 15.1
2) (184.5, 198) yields 2.0 keV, 14.2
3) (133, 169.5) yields 0.1 keV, 16.5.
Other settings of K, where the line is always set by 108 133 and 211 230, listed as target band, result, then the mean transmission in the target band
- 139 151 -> 0.01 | 16.3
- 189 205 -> 0.03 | 16.2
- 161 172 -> -0.01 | 16.8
